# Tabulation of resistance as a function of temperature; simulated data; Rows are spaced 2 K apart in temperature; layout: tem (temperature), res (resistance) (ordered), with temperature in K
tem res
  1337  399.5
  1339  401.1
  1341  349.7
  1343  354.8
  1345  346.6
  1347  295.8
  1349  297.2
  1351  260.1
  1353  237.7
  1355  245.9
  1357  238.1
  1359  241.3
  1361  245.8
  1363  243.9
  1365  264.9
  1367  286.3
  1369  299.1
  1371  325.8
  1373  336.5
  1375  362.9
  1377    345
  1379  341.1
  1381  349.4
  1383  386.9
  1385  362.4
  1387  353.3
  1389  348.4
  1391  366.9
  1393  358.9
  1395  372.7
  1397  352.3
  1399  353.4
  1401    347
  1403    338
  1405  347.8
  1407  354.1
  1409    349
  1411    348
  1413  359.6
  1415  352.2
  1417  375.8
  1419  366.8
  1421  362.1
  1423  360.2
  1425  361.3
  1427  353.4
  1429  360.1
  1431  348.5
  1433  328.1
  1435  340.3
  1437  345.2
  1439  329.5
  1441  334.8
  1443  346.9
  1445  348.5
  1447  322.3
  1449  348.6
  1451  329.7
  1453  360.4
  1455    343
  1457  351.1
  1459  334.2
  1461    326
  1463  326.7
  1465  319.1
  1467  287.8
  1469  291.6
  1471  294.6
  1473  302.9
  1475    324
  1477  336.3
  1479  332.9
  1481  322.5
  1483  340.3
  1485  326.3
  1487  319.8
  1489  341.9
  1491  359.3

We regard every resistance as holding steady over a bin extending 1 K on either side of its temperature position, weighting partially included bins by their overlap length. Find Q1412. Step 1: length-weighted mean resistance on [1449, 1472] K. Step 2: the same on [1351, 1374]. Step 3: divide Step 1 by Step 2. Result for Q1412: 1.2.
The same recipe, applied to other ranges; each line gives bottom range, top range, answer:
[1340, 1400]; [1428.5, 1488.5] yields 1.04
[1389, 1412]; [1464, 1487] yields 0.90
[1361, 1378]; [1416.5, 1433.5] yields 1.18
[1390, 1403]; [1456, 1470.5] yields 0.89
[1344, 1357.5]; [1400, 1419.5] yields 1.28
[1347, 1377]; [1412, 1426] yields 1.29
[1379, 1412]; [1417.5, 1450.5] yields 0.98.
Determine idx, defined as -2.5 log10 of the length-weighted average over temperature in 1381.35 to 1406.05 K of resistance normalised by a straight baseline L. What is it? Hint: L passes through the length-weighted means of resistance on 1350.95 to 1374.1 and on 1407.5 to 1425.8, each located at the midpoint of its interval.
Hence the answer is -0.12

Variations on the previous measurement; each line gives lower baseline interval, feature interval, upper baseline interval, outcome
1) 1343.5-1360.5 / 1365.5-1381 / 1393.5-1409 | -0.070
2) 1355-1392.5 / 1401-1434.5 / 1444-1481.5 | -0.106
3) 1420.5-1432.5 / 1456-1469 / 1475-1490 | 0.060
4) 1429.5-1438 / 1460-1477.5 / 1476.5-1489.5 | 0.076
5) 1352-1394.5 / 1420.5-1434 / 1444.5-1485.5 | -0.104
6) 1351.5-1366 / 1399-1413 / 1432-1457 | -0.171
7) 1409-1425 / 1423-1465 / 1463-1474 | -0.041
